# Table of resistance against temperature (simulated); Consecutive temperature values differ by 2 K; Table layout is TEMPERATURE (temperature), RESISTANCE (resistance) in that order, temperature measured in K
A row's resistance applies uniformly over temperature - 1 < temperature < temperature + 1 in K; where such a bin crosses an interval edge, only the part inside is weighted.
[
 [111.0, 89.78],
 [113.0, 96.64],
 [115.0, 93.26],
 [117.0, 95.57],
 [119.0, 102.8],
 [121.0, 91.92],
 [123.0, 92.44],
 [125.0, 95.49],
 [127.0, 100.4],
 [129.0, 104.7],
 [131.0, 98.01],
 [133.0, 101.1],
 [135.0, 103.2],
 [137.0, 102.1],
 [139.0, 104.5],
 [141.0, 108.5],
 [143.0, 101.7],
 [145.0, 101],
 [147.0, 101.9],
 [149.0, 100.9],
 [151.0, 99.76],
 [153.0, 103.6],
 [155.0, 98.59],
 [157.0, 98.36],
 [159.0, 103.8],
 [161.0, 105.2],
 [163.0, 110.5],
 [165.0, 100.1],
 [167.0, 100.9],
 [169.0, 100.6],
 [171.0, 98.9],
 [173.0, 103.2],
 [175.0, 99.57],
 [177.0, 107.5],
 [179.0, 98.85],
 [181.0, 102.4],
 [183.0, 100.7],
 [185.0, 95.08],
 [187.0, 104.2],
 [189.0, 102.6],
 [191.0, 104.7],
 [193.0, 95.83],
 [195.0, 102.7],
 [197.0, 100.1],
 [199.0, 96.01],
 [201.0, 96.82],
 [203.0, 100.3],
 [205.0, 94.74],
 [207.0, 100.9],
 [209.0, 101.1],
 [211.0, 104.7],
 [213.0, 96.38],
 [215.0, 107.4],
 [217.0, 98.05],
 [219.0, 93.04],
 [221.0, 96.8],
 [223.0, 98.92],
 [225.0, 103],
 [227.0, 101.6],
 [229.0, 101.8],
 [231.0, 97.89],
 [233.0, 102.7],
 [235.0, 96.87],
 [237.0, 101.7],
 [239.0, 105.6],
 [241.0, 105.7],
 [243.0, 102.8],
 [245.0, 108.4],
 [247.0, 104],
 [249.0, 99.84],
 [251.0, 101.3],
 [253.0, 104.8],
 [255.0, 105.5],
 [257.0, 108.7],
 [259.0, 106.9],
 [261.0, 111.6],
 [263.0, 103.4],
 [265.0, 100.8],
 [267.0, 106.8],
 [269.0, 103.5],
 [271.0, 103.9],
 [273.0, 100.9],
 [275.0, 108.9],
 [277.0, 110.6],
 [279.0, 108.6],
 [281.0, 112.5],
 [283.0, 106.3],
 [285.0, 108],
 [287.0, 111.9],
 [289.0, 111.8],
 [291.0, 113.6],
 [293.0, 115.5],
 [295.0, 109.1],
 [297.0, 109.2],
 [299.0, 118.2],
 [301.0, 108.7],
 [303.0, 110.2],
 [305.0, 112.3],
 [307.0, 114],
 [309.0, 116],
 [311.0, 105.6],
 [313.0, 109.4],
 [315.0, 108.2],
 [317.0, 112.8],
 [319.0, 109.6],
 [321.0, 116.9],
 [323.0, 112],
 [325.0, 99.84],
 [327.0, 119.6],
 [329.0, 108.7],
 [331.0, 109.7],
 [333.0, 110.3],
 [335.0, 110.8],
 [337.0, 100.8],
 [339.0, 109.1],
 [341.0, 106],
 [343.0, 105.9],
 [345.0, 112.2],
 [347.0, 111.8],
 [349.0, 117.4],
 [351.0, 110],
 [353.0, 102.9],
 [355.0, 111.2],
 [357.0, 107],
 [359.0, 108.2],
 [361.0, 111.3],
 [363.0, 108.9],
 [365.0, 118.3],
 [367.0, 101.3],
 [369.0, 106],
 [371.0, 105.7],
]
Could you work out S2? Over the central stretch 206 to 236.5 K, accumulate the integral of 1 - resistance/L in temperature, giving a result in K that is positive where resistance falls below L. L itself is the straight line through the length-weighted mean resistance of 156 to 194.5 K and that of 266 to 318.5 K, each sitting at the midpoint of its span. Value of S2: 1.40 K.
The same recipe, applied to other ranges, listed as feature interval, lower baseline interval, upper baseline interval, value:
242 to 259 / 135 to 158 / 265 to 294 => 0.4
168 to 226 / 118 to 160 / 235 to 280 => 1.5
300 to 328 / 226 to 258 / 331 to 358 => -1.0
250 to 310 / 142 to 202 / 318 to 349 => -1.0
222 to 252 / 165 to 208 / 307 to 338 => 0.5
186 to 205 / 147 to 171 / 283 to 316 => 0.8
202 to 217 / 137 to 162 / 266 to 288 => 0.6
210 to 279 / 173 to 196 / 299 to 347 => 1.3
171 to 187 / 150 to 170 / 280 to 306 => 0.4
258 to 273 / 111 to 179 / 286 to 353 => 0.4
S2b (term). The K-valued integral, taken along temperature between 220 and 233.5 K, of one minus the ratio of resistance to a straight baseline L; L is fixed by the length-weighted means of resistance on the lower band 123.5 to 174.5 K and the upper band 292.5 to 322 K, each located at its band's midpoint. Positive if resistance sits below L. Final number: 0.8 K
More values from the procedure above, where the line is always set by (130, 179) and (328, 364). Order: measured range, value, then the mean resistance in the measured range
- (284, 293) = -0.4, 112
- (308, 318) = -0.2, 110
